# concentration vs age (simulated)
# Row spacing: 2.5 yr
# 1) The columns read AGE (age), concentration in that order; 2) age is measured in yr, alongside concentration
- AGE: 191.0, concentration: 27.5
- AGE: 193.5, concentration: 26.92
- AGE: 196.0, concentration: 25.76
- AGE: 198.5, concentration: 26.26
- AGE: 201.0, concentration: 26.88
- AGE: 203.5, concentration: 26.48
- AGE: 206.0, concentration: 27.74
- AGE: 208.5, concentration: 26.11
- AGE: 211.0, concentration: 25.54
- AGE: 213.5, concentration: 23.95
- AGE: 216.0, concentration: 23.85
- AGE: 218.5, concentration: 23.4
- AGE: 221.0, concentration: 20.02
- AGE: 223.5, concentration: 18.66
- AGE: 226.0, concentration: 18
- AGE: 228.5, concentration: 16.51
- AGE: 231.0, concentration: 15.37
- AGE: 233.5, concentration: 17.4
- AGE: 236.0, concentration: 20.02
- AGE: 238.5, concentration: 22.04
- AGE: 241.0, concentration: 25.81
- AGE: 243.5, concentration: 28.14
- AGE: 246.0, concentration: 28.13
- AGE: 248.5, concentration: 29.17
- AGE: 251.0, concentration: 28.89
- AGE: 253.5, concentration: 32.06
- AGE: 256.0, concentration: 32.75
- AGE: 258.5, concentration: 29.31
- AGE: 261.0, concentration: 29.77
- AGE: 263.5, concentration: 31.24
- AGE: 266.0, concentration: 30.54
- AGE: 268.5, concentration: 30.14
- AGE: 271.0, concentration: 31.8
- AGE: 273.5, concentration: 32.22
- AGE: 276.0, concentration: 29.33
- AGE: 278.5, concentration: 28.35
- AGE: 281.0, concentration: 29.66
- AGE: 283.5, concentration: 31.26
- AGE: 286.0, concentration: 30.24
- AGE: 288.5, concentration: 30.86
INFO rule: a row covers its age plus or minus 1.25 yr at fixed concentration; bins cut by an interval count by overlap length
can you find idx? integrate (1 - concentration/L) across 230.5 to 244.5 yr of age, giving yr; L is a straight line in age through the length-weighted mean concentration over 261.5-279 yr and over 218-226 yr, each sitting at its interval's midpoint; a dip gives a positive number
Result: 1.1 yr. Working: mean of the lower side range 20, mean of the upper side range 30.6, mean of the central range 21.7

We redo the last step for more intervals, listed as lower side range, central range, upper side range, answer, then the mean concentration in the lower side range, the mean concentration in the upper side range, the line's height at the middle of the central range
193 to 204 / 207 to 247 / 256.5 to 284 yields 8.5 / 26.4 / 30.4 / 28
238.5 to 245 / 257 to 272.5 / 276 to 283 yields -1.4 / 26.1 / 29.3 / 28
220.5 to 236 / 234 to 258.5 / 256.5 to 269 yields -2.8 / 17.7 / 30.4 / 24.3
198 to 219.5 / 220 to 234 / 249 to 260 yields 5.0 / 25.6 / 30.6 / 27.6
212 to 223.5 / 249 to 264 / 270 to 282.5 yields -1.6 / 22.4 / 30.3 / 27.6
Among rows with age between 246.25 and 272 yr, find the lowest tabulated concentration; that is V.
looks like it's 28.89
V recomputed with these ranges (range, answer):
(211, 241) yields 15.37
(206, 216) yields 23.85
